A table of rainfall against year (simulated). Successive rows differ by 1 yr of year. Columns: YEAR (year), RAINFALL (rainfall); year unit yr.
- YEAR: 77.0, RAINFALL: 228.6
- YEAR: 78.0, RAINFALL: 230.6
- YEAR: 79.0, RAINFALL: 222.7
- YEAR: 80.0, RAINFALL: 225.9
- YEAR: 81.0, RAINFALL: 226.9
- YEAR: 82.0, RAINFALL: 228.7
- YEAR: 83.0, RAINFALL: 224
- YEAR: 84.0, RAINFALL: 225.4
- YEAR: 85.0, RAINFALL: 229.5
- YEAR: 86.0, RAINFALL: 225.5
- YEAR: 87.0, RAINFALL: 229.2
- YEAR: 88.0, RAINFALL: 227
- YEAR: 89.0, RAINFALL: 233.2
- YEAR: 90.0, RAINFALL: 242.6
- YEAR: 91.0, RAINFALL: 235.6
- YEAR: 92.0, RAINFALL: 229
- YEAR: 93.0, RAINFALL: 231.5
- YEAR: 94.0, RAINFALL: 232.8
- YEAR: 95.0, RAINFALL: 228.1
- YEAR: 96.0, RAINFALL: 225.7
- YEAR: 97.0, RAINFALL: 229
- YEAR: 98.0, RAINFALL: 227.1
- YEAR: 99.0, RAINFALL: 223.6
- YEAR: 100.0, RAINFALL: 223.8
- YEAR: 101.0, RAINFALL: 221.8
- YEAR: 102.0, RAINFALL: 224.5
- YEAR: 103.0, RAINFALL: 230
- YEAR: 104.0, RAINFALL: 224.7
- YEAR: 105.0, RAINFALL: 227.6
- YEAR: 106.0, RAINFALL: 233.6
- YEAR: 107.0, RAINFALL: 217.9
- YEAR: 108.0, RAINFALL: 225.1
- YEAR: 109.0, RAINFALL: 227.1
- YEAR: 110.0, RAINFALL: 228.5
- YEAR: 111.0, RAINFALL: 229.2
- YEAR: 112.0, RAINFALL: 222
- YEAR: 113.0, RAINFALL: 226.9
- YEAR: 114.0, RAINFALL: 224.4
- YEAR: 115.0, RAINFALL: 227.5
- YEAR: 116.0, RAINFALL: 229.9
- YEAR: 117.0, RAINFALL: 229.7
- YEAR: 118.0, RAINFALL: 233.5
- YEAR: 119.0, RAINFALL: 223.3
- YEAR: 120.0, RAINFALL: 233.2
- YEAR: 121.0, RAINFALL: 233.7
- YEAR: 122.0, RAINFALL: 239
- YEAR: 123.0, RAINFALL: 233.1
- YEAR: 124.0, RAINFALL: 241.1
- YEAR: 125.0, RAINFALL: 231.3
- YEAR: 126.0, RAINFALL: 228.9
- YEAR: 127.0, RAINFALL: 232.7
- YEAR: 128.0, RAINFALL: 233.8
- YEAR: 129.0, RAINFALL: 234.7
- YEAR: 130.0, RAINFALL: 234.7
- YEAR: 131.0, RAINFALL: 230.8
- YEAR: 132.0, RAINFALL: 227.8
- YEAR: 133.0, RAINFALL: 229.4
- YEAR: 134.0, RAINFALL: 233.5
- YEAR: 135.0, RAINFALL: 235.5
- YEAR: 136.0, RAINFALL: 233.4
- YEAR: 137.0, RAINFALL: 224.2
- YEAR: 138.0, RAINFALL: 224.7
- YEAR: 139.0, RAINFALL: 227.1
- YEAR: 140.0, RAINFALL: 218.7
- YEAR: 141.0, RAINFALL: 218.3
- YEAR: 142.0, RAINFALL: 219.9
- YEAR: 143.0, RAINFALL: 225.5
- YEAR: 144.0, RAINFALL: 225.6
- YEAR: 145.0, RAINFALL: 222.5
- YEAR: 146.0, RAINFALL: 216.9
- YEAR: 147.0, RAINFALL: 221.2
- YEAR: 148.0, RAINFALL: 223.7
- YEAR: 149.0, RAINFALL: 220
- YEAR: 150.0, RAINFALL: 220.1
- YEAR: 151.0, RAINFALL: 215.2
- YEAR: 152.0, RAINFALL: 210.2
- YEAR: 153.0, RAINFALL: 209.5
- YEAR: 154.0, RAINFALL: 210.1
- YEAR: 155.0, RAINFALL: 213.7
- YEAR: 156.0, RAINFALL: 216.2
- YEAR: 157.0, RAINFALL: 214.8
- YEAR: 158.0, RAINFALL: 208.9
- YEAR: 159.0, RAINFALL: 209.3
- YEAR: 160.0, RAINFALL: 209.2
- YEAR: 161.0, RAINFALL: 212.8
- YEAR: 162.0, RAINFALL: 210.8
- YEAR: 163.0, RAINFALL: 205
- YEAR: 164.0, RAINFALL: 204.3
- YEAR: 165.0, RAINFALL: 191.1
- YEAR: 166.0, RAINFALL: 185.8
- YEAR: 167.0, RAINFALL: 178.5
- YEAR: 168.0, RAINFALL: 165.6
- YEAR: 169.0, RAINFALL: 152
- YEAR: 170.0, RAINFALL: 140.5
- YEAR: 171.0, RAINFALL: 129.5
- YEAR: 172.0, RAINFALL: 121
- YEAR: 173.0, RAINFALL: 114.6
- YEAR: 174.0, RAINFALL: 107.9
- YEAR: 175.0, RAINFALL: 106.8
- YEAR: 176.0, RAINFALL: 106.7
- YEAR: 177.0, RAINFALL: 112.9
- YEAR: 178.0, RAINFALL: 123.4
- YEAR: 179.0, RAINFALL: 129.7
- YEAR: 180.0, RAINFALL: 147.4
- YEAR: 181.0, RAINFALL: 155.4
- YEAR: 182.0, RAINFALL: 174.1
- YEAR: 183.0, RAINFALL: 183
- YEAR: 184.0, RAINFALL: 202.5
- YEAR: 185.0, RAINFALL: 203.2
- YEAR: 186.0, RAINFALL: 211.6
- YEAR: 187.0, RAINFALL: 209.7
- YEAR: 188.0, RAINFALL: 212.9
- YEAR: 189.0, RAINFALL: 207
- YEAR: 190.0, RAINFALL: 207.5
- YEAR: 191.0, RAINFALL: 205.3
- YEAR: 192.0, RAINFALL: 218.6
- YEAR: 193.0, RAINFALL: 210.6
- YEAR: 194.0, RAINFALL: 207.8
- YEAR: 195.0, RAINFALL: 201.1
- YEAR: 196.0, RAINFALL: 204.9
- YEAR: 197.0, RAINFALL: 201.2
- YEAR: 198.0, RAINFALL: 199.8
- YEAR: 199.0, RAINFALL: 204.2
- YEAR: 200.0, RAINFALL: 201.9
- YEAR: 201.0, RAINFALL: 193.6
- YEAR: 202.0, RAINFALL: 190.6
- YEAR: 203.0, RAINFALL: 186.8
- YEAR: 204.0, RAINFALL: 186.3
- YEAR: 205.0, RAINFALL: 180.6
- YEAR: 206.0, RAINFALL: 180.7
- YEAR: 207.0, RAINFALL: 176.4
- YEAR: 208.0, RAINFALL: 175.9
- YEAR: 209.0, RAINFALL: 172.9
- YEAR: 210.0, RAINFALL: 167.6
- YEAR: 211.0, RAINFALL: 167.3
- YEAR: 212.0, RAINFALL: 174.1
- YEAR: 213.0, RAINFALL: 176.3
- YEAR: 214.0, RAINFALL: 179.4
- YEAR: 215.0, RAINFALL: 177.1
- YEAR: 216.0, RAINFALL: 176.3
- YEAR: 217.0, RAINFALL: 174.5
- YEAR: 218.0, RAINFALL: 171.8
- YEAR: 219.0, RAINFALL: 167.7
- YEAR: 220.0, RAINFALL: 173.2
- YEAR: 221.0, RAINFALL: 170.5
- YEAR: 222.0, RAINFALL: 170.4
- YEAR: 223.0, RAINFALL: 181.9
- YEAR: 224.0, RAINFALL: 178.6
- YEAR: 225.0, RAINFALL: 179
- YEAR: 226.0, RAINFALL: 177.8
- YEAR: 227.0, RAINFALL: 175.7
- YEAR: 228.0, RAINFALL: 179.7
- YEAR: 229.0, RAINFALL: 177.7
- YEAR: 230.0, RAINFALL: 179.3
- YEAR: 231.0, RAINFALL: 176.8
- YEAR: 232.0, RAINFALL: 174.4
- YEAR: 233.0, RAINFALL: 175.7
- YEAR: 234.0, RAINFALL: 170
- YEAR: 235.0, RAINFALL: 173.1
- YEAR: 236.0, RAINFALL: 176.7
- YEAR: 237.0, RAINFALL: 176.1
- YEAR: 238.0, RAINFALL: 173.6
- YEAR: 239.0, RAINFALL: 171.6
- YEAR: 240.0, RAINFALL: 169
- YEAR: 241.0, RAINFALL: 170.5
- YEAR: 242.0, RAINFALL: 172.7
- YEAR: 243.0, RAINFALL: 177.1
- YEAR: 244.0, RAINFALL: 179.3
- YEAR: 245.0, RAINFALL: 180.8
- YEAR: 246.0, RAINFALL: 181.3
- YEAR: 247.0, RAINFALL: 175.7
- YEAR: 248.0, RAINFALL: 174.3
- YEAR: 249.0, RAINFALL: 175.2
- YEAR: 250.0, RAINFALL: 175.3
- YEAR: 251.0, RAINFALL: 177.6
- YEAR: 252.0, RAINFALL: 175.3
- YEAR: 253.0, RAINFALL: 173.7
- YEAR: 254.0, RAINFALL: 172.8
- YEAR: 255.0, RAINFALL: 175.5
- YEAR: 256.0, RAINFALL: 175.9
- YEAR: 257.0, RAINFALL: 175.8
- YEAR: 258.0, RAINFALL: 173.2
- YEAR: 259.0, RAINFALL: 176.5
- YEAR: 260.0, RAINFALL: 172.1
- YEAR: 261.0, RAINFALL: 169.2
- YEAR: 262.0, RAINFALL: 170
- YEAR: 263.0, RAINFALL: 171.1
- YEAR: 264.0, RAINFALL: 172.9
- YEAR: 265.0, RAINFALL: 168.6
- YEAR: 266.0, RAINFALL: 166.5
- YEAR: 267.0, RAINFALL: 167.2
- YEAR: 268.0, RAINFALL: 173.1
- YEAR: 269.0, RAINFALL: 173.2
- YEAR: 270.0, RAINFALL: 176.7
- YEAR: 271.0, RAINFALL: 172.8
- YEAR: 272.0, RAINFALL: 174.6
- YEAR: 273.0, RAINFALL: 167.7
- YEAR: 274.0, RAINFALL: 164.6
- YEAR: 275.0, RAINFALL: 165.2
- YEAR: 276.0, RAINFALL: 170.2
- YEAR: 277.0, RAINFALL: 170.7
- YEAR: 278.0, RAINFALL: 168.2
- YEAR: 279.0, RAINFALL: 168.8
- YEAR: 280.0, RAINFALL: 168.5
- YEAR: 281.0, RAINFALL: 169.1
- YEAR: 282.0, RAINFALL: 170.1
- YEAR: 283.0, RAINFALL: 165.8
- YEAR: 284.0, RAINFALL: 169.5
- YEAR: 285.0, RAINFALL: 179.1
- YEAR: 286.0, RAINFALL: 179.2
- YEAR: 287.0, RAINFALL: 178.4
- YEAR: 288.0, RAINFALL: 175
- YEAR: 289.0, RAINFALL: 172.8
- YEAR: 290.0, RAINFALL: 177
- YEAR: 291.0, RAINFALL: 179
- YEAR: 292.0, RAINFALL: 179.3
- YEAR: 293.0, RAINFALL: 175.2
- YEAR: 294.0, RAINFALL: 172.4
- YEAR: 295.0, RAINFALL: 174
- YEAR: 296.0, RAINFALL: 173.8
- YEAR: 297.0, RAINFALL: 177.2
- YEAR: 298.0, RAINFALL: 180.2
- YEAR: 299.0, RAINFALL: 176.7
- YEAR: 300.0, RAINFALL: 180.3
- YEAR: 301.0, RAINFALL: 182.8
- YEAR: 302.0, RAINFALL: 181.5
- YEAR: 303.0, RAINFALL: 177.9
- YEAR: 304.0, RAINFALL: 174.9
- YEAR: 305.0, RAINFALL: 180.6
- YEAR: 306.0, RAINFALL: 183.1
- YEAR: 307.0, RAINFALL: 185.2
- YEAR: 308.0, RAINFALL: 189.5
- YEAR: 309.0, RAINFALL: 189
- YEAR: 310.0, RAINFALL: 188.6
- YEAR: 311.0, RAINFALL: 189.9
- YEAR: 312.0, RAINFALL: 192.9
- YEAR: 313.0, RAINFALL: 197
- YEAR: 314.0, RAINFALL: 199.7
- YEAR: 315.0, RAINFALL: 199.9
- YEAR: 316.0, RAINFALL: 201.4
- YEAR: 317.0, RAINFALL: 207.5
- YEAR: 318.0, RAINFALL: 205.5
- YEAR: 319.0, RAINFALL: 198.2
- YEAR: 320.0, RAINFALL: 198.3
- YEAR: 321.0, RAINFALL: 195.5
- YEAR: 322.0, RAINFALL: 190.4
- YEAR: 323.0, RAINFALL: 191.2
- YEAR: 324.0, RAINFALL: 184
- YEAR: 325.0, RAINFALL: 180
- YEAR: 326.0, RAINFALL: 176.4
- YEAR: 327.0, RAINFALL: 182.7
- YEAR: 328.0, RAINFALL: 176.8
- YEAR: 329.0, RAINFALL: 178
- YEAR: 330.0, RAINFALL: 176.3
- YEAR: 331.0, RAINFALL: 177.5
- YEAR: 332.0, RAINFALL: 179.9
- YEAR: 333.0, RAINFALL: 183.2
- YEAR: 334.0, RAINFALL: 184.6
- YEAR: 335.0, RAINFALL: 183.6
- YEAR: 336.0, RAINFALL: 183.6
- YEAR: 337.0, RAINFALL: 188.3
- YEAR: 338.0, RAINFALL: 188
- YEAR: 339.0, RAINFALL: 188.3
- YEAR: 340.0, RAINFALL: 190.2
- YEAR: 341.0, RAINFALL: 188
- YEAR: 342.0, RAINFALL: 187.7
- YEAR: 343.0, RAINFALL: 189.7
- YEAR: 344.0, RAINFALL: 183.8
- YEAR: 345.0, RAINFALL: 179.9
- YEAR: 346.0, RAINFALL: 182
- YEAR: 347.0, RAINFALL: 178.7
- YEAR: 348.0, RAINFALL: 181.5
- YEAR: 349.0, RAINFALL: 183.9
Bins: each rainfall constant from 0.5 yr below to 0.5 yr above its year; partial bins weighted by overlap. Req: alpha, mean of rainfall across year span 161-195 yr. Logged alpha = 172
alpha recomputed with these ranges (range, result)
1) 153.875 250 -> 179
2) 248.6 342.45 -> 180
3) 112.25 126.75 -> 231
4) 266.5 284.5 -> 170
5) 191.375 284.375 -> 177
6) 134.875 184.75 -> 189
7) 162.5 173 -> 165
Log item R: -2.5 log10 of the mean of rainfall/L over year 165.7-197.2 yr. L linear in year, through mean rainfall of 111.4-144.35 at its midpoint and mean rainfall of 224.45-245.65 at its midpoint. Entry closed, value 0.188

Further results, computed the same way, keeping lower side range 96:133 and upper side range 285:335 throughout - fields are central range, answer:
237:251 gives 0.14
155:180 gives 0.30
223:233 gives 0.14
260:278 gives 0.14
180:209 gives 0.08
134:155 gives 0.00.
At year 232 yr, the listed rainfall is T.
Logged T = 174.4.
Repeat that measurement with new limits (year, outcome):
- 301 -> 182.8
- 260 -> 172.1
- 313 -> 197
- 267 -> 167.2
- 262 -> 170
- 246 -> 181.3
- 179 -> 129.7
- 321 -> 195.5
